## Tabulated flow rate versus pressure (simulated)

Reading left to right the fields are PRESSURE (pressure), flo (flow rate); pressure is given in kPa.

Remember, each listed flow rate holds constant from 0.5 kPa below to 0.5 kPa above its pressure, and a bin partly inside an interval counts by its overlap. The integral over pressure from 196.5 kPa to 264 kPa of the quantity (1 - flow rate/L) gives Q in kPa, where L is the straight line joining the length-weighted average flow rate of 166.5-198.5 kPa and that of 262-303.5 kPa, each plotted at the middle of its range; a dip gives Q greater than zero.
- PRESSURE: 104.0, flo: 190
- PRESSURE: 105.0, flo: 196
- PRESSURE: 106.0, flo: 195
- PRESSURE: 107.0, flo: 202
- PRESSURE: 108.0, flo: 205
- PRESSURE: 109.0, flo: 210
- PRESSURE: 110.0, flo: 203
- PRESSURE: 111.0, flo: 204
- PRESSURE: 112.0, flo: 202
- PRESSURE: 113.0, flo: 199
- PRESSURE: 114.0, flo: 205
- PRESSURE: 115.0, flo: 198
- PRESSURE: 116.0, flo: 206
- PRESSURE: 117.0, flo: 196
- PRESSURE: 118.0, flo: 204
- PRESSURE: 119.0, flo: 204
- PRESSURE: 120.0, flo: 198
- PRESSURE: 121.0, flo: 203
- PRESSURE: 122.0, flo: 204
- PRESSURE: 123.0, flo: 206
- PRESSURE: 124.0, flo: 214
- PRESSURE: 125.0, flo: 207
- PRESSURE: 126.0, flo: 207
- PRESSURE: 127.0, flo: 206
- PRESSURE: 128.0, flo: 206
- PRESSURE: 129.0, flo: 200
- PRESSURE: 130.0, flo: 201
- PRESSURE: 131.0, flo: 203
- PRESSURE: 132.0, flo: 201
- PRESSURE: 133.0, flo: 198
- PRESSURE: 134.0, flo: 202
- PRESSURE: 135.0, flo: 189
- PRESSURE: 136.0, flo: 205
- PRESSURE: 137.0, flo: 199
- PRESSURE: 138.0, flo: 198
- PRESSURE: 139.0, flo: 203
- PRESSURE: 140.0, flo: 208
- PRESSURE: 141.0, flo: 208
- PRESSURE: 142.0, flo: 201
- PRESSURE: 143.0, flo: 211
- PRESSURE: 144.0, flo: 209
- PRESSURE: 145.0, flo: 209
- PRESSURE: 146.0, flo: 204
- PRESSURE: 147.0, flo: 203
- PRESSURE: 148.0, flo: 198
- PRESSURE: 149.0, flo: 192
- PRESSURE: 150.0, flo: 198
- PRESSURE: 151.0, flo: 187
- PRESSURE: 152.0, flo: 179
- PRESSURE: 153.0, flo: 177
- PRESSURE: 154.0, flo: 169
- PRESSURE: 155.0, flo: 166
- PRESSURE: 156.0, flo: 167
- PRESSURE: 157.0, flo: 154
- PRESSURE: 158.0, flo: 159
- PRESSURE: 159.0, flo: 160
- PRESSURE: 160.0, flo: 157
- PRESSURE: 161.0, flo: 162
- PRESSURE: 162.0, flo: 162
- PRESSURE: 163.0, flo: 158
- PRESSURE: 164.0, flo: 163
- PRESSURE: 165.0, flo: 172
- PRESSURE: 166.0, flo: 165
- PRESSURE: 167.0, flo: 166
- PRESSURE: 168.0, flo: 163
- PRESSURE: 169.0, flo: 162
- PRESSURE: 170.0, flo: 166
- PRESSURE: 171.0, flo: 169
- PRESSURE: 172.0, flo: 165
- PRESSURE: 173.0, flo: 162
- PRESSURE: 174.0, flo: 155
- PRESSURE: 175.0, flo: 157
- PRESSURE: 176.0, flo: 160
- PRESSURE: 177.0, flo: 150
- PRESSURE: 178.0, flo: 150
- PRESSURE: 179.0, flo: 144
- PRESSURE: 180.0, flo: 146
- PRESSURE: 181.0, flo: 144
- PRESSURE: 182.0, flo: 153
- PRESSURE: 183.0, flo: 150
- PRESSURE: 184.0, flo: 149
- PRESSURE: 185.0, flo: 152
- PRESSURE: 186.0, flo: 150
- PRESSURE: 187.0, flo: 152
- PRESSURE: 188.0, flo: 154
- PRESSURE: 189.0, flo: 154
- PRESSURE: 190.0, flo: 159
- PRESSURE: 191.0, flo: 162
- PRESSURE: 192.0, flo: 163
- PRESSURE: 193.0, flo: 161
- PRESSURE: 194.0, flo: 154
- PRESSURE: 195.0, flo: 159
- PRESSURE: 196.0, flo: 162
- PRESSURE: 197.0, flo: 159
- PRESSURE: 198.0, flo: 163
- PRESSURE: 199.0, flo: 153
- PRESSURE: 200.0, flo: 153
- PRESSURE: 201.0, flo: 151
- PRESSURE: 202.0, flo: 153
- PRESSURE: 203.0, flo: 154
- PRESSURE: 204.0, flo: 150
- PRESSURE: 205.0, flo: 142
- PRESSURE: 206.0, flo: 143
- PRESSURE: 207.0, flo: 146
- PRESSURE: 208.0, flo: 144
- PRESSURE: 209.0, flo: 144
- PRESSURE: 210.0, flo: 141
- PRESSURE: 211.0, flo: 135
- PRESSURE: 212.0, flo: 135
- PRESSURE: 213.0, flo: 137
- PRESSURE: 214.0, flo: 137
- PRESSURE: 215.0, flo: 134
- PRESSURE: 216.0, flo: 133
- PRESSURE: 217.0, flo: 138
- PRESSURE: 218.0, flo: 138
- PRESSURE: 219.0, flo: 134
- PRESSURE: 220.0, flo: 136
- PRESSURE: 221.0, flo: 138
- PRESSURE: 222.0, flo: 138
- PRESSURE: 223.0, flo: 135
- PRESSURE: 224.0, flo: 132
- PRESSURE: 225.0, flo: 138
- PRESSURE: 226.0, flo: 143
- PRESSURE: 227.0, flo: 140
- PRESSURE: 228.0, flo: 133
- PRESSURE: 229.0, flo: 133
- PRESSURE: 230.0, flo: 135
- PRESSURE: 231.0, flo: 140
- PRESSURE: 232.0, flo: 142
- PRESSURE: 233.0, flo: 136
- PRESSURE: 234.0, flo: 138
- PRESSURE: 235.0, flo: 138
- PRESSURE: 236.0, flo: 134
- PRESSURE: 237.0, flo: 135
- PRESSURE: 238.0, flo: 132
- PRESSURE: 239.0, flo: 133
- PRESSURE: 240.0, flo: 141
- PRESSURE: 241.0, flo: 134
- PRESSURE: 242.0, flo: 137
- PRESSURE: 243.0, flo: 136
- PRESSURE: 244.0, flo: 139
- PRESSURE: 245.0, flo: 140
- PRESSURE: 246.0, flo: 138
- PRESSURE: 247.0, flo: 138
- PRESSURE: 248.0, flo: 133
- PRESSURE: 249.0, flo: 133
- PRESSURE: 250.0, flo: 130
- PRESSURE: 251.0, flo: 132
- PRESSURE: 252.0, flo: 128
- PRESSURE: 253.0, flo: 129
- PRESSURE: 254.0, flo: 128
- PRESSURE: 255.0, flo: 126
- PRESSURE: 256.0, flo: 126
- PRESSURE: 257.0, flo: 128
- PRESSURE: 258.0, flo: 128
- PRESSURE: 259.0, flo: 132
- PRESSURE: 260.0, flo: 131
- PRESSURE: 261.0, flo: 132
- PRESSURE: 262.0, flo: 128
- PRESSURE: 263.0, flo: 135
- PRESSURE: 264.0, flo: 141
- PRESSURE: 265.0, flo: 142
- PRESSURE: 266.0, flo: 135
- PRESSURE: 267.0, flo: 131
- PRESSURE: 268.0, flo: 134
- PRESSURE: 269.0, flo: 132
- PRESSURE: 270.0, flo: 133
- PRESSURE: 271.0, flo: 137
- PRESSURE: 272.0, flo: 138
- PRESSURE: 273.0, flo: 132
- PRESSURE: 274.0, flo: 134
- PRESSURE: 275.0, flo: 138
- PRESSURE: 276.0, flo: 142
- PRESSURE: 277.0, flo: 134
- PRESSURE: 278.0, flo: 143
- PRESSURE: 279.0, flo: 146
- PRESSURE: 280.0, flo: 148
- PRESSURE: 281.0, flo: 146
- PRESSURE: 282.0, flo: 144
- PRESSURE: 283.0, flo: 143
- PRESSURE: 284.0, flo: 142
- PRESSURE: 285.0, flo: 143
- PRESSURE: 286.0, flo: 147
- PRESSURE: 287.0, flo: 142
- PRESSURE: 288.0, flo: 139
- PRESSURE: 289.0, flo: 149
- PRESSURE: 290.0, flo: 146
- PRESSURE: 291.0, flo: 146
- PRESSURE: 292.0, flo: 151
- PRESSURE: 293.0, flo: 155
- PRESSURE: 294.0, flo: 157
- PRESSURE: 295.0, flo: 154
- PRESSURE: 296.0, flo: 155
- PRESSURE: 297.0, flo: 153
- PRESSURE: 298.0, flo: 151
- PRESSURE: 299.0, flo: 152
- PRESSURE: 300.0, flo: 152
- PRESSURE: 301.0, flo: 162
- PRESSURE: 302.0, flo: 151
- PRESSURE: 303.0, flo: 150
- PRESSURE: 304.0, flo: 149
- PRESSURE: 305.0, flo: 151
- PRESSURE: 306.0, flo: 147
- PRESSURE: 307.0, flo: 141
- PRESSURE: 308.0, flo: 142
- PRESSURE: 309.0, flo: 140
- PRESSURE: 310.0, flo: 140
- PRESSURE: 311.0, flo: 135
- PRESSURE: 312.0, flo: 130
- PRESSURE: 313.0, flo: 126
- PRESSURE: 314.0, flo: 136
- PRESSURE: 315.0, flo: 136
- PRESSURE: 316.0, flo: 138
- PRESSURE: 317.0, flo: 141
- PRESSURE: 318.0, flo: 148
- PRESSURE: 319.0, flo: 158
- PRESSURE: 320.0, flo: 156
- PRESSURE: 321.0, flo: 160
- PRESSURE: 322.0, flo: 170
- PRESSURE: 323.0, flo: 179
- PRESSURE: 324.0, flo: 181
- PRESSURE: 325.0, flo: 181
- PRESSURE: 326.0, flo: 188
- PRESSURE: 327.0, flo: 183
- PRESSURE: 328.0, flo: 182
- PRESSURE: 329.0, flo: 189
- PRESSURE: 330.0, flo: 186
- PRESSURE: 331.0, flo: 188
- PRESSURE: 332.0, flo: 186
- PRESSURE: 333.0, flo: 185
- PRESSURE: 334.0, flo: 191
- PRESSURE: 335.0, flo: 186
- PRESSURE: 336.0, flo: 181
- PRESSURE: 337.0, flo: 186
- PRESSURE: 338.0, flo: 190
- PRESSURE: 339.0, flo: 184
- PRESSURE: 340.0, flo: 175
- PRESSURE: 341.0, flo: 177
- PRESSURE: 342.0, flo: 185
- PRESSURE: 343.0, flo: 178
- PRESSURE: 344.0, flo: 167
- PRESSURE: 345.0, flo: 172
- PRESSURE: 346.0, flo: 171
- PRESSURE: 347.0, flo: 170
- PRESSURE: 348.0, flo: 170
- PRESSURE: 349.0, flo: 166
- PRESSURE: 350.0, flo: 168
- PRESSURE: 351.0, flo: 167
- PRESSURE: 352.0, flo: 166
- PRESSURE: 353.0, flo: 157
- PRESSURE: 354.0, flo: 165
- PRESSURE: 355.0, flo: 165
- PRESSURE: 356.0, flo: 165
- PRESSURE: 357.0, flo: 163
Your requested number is 5.8 kPa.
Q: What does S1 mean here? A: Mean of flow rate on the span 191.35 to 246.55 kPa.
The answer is 142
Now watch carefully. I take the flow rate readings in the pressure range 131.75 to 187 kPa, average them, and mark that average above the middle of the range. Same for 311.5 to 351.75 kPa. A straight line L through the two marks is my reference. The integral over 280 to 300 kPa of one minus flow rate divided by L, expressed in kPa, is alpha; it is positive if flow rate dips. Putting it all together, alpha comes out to 2.7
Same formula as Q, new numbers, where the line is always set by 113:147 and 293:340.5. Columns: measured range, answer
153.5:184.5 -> 5.7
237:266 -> 7.1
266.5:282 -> 3.0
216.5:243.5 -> 6.6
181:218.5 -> 7.7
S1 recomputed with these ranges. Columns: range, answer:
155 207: 157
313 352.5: 172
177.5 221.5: 148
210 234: 137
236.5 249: 136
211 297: 138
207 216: 138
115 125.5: 204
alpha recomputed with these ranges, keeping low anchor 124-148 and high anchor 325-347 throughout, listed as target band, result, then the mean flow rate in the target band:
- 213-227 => 4.2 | 137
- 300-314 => 3.2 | 143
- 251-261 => 3.2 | 129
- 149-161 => 1.8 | 171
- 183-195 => 2.6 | 155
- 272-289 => 4.2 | 142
